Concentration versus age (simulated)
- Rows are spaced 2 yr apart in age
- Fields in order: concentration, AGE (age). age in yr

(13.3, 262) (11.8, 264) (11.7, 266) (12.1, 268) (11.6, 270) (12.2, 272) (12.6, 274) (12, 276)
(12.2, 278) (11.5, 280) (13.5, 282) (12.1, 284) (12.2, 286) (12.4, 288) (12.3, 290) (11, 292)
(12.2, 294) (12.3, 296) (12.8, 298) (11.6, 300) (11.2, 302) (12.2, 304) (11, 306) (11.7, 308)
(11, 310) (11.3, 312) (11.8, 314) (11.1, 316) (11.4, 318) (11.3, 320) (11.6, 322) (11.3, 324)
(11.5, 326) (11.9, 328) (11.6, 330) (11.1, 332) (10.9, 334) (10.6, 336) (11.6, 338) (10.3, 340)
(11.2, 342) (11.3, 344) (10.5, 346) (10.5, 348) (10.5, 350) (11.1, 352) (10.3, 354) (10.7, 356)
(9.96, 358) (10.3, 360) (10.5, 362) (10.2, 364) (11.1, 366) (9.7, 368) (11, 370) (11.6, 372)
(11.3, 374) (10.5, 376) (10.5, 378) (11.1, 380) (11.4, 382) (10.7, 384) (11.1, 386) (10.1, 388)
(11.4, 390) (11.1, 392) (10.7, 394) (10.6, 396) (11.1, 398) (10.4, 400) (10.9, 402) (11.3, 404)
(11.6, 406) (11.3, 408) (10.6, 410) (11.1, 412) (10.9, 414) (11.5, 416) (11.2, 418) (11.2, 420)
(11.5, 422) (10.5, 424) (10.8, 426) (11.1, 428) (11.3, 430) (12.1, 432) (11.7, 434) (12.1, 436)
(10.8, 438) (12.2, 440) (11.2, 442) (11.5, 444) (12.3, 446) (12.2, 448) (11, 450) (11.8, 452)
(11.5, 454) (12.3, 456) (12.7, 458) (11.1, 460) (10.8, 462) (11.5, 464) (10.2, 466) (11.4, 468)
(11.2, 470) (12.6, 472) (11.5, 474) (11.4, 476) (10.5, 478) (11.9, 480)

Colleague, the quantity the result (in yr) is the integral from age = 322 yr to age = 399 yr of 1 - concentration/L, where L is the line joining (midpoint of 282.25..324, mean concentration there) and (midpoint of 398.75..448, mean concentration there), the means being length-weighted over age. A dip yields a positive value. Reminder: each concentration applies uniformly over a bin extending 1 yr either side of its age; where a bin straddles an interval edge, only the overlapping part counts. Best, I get 4.44 yr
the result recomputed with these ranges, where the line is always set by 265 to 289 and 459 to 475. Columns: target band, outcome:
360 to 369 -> 1.1 yr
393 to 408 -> 0.8 yr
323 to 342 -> 1.1 yr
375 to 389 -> 1.1 yr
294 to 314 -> 0.6 yr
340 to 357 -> 1.6 yr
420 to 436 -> 0.2 yr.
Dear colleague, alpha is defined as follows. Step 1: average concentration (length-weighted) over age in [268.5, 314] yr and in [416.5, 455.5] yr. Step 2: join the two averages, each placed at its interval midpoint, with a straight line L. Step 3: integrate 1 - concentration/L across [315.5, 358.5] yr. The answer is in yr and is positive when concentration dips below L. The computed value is 2.8 yr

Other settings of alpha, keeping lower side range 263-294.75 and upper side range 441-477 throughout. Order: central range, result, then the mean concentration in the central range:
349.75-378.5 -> 3.0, 10.6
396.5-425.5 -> 1.6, 11.1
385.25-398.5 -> 1.0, 10.9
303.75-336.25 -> 1.6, 11.4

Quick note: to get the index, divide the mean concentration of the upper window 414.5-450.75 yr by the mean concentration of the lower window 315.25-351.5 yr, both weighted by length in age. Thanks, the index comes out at 1.03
